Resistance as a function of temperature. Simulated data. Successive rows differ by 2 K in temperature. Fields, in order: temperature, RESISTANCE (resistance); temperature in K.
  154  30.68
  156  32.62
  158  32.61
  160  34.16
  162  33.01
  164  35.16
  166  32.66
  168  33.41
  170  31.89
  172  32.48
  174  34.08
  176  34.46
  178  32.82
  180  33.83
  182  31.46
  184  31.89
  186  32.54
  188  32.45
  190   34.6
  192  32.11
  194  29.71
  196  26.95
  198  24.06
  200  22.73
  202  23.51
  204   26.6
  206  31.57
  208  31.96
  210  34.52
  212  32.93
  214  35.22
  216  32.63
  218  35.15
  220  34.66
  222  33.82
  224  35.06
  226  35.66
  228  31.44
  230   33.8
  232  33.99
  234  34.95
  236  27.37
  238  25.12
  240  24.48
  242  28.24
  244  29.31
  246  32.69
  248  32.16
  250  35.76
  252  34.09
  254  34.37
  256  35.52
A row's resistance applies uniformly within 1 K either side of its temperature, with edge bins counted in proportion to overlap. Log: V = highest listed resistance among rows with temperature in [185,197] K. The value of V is 34.6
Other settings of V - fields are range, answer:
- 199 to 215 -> 35.22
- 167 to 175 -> 34.08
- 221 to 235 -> 35.66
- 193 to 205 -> 29.71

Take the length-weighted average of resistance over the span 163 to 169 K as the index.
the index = 33.7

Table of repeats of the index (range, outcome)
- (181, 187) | 32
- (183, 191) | 32.9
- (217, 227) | 34.9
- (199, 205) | 24.3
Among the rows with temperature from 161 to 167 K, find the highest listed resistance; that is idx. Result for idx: 35.16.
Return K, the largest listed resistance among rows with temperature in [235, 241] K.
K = 27.37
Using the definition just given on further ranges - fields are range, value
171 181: 34.46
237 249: 32.69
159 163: 34.16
